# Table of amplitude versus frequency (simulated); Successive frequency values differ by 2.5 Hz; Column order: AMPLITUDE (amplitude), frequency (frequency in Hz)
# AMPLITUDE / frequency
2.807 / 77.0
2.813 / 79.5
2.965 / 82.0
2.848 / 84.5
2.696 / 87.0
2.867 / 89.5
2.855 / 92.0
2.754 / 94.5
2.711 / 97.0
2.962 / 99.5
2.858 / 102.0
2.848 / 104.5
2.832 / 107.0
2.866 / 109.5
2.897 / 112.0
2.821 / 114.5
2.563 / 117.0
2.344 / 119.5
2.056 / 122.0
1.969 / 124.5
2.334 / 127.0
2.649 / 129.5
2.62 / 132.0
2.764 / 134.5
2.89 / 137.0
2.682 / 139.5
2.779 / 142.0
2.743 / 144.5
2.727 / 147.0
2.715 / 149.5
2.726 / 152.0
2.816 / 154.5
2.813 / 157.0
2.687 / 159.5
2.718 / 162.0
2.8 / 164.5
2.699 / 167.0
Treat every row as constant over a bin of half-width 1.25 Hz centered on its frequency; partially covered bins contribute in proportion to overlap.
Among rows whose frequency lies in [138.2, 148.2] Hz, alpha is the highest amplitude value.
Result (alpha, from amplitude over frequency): 2.779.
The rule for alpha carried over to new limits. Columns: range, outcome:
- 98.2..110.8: 2.962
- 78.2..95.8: 2.965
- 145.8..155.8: 2.816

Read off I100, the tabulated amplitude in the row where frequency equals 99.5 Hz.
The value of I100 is 2.962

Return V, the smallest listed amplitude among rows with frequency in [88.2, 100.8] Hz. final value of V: 2.711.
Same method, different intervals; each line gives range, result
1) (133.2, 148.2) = 2.682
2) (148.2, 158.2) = 2.715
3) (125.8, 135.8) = 2.334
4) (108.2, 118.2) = 2.563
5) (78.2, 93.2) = 2.696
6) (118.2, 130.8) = 1.969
